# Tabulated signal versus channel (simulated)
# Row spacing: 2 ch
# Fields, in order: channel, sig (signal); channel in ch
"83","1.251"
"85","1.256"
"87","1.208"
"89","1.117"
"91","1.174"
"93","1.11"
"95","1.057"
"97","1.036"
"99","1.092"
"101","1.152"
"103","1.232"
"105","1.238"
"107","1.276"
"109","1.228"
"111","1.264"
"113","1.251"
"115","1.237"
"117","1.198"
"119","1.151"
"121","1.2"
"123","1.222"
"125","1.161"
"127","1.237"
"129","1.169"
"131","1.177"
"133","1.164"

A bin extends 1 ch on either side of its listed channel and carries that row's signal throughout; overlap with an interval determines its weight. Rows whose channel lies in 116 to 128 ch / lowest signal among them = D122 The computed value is 1.151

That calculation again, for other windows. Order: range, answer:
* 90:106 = 1.036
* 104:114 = 1.228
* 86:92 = 1.117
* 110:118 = 1.198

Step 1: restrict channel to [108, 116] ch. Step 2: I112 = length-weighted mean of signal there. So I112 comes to 1.24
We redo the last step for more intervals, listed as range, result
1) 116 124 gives 1.19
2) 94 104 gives 1.11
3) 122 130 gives 1.2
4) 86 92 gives 1.17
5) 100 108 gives 1.22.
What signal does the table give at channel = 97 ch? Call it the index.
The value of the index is 1.036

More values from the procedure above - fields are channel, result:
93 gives 1.11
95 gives 1.057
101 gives 1.152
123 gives 1.222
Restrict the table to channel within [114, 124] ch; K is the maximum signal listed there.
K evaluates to 1.237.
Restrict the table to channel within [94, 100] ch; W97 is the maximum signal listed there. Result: 1.092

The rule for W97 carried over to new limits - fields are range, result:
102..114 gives 1.276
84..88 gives 1.256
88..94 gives 1.174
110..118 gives 1.264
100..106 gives 1.238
